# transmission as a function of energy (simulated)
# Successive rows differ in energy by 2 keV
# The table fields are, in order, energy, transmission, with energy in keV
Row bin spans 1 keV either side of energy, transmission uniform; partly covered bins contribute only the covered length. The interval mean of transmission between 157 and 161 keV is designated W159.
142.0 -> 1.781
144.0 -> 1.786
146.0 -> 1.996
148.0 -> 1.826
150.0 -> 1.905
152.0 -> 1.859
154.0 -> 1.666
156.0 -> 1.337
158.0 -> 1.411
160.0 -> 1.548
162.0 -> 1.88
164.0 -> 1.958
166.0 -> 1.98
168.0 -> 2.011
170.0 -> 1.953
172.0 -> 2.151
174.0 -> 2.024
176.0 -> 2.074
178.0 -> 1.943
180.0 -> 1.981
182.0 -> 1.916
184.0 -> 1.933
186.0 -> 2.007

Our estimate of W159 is 1.48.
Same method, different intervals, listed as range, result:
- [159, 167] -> 1.84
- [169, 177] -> 2.05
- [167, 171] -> 1.98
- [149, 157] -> 1.69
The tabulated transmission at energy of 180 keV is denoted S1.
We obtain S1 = 1.981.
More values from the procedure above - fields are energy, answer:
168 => 2.011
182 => 1.916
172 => 2.151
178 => 1.943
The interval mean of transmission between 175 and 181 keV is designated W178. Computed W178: 2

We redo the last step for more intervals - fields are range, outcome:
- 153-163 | 1.57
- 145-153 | 1.9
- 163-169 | 1.98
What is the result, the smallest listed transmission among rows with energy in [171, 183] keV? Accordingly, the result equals 1.916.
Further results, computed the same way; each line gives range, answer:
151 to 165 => 1.337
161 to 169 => 1.88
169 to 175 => 1.953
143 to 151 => 1.786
